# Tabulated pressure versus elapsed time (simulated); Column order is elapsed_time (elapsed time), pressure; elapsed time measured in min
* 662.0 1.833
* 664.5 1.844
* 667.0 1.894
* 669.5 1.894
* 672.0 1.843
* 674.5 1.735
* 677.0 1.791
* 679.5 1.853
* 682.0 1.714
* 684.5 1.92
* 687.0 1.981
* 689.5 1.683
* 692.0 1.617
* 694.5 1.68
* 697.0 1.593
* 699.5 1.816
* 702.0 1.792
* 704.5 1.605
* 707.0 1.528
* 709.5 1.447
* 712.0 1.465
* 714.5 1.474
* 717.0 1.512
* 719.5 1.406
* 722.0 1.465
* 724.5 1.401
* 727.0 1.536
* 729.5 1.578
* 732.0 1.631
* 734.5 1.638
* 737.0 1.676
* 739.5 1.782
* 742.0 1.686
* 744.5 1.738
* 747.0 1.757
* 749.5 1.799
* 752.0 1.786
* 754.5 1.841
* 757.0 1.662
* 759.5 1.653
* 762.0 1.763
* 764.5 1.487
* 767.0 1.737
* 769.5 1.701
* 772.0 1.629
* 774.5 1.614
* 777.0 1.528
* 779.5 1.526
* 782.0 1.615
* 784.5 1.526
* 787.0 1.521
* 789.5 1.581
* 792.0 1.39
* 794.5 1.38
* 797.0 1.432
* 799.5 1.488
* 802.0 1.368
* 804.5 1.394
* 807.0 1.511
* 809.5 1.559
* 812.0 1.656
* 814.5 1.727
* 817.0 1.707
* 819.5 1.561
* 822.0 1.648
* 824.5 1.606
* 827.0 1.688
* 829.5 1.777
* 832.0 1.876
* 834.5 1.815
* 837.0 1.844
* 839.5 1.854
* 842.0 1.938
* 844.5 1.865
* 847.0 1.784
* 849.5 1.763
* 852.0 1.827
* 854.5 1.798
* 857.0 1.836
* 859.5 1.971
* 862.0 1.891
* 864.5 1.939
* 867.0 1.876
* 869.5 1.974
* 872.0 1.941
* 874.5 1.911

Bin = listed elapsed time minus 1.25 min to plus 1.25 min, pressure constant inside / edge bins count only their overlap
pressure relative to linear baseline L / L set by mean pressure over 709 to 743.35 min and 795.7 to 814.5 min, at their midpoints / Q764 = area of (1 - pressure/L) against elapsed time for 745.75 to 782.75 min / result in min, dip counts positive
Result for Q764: -3.5 min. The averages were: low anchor 1.55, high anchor 1.5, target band 1.67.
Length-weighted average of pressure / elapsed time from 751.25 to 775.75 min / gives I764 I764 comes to 1.69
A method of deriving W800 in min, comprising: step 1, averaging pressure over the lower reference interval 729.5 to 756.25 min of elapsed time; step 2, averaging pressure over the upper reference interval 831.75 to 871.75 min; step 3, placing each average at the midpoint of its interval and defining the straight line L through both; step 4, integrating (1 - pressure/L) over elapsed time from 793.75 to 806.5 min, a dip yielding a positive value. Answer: 2.7 min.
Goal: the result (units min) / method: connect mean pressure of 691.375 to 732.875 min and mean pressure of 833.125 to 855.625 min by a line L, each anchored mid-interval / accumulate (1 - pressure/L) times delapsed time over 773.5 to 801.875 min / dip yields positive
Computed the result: 3.5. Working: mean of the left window 1.56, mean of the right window 1.83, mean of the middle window 1.5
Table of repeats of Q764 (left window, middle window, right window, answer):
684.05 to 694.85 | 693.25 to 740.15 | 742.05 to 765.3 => 4.7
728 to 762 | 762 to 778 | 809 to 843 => 0.8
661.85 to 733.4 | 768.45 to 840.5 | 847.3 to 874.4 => 8.2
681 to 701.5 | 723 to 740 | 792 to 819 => 0.7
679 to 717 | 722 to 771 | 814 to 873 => 1.3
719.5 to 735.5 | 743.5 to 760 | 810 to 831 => -2.0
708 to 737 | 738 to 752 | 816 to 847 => -1.7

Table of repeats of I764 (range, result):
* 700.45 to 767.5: 1.62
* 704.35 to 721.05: 1.48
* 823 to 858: 1.8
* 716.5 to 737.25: 1.53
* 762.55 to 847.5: 1.63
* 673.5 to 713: 1.7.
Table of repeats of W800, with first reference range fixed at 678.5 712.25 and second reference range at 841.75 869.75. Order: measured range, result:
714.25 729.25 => 2.20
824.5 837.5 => 0.43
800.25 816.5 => 2.45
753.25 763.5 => 0.23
